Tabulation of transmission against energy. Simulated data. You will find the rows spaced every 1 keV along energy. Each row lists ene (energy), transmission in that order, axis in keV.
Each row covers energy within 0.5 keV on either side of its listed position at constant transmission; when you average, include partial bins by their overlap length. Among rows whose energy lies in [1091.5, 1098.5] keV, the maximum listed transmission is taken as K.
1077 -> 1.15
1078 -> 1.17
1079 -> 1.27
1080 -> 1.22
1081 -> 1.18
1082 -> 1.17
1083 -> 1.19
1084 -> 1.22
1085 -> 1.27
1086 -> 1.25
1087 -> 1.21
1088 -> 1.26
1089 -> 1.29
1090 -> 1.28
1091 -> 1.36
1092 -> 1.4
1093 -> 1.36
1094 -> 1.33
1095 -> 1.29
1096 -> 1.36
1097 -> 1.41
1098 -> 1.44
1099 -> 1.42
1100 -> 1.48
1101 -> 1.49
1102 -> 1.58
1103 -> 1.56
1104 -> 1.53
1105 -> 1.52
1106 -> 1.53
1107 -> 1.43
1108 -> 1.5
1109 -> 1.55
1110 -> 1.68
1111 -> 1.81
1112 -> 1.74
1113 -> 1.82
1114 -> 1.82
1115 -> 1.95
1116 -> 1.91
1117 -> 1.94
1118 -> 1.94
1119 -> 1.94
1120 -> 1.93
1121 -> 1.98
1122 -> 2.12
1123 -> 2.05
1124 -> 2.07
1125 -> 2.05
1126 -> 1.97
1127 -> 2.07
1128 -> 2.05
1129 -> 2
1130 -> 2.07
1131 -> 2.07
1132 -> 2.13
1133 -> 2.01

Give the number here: 1.44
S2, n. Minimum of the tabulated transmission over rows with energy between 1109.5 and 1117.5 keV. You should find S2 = 1.68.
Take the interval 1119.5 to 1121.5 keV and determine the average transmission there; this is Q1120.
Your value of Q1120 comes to 1.96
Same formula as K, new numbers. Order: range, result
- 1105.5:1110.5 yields 1.68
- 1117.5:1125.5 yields 2.12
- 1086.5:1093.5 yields 1.4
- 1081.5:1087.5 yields 1.27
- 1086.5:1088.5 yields 1.26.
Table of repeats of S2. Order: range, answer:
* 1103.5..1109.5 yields 1.43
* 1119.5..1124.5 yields 1.93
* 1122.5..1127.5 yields 1.97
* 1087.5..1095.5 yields 1.26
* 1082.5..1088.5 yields 1.19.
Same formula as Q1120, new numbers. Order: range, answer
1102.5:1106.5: 1.53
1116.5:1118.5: 1.94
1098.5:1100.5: 1.45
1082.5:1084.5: 1.21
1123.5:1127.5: 2.04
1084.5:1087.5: 1.24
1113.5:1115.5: 1.89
